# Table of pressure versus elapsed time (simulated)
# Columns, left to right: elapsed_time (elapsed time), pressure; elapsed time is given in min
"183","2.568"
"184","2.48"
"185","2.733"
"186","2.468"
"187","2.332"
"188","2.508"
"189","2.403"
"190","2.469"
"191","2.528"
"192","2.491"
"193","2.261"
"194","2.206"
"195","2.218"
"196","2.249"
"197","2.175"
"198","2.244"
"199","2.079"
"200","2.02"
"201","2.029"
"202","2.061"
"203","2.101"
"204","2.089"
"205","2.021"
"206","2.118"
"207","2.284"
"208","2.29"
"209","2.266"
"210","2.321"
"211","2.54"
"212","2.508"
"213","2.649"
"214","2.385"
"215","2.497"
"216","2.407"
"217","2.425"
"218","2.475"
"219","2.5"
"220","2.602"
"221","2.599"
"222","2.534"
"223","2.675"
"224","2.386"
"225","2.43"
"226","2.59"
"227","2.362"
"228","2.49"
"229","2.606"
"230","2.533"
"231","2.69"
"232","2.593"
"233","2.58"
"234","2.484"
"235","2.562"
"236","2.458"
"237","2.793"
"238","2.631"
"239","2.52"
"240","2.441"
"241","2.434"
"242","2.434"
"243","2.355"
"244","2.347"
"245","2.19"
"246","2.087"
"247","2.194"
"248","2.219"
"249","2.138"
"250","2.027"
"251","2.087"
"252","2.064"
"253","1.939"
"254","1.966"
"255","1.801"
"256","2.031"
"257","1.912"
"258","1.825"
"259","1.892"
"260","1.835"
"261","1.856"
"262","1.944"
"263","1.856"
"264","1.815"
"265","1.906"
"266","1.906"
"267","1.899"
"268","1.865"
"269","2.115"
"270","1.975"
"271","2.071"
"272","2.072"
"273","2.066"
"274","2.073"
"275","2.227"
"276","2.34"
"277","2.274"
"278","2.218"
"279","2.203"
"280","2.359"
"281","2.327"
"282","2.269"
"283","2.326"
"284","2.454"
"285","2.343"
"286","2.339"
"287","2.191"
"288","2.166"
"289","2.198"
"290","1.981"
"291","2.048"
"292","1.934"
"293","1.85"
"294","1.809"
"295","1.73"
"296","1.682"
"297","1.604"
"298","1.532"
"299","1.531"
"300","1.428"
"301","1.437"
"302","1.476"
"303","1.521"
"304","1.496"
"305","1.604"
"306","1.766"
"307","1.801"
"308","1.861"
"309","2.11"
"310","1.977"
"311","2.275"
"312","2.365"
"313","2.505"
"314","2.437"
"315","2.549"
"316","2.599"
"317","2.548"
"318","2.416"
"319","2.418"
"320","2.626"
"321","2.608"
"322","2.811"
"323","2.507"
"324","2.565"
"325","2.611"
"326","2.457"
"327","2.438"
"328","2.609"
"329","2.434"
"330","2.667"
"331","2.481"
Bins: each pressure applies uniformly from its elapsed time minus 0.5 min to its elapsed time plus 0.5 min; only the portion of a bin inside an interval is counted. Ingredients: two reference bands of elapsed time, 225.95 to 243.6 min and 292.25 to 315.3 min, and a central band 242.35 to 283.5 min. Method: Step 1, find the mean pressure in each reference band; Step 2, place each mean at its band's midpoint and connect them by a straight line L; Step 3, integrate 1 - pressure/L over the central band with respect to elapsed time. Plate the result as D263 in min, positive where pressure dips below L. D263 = 3.05 min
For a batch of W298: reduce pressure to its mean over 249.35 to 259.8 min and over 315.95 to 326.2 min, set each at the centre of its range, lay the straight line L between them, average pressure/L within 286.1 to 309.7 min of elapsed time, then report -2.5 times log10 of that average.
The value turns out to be 0.30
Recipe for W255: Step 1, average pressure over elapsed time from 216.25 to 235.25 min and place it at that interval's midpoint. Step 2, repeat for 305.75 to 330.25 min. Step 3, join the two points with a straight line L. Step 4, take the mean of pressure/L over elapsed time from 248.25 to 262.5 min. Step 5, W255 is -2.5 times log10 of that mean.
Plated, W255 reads 0.26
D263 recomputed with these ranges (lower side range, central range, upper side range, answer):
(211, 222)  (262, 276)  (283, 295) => 1.4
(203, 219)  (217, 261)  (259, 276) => -3.2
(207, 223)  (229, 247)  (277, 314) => -1.1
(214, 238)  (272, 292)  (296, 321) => -0.4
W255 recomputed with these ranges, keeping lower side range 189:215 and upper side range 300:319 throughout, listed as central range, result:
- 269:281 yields -0.03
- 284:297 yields 0.03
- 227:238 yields -0.17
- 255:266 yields 0.14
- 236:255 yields -0.04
